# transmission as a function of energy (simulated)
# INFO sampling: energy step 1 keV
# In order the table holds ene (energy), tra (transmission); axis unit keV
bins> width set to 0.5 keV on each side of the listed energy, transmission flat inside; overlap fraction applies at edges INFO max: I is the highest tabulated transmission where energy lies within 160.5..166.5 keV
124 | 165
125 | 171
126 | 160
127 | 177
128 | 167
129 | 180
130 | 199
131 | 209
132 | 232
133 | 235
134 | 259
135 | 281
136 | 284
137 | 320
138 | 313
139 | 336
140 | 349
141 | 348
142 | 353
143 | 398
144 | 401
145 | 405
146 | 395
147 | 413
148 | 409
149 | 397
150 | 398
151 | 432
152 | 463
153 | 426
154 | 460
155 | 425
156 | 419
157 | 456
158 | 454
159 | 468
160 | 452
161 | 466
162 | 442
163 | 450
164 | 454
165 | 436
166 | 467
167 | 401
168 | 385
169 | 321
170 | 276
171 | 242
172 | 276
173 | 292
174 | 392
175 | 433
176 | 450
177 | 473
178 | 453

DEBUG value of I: 467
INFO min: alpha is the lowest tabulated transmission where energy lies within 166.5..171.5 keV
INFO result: 242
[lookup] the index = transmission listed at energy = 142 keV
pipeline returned 353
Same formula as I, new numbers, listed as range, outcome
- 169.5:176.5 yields 450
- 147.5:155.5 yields 463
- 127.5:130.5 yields 199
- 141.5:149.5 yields 413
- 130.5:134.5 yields 259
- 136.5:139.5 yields 336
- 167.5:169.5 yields 385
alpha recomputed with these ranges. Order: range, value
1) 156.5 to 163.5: 442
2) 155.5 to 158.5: 419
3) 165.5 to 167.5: 401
